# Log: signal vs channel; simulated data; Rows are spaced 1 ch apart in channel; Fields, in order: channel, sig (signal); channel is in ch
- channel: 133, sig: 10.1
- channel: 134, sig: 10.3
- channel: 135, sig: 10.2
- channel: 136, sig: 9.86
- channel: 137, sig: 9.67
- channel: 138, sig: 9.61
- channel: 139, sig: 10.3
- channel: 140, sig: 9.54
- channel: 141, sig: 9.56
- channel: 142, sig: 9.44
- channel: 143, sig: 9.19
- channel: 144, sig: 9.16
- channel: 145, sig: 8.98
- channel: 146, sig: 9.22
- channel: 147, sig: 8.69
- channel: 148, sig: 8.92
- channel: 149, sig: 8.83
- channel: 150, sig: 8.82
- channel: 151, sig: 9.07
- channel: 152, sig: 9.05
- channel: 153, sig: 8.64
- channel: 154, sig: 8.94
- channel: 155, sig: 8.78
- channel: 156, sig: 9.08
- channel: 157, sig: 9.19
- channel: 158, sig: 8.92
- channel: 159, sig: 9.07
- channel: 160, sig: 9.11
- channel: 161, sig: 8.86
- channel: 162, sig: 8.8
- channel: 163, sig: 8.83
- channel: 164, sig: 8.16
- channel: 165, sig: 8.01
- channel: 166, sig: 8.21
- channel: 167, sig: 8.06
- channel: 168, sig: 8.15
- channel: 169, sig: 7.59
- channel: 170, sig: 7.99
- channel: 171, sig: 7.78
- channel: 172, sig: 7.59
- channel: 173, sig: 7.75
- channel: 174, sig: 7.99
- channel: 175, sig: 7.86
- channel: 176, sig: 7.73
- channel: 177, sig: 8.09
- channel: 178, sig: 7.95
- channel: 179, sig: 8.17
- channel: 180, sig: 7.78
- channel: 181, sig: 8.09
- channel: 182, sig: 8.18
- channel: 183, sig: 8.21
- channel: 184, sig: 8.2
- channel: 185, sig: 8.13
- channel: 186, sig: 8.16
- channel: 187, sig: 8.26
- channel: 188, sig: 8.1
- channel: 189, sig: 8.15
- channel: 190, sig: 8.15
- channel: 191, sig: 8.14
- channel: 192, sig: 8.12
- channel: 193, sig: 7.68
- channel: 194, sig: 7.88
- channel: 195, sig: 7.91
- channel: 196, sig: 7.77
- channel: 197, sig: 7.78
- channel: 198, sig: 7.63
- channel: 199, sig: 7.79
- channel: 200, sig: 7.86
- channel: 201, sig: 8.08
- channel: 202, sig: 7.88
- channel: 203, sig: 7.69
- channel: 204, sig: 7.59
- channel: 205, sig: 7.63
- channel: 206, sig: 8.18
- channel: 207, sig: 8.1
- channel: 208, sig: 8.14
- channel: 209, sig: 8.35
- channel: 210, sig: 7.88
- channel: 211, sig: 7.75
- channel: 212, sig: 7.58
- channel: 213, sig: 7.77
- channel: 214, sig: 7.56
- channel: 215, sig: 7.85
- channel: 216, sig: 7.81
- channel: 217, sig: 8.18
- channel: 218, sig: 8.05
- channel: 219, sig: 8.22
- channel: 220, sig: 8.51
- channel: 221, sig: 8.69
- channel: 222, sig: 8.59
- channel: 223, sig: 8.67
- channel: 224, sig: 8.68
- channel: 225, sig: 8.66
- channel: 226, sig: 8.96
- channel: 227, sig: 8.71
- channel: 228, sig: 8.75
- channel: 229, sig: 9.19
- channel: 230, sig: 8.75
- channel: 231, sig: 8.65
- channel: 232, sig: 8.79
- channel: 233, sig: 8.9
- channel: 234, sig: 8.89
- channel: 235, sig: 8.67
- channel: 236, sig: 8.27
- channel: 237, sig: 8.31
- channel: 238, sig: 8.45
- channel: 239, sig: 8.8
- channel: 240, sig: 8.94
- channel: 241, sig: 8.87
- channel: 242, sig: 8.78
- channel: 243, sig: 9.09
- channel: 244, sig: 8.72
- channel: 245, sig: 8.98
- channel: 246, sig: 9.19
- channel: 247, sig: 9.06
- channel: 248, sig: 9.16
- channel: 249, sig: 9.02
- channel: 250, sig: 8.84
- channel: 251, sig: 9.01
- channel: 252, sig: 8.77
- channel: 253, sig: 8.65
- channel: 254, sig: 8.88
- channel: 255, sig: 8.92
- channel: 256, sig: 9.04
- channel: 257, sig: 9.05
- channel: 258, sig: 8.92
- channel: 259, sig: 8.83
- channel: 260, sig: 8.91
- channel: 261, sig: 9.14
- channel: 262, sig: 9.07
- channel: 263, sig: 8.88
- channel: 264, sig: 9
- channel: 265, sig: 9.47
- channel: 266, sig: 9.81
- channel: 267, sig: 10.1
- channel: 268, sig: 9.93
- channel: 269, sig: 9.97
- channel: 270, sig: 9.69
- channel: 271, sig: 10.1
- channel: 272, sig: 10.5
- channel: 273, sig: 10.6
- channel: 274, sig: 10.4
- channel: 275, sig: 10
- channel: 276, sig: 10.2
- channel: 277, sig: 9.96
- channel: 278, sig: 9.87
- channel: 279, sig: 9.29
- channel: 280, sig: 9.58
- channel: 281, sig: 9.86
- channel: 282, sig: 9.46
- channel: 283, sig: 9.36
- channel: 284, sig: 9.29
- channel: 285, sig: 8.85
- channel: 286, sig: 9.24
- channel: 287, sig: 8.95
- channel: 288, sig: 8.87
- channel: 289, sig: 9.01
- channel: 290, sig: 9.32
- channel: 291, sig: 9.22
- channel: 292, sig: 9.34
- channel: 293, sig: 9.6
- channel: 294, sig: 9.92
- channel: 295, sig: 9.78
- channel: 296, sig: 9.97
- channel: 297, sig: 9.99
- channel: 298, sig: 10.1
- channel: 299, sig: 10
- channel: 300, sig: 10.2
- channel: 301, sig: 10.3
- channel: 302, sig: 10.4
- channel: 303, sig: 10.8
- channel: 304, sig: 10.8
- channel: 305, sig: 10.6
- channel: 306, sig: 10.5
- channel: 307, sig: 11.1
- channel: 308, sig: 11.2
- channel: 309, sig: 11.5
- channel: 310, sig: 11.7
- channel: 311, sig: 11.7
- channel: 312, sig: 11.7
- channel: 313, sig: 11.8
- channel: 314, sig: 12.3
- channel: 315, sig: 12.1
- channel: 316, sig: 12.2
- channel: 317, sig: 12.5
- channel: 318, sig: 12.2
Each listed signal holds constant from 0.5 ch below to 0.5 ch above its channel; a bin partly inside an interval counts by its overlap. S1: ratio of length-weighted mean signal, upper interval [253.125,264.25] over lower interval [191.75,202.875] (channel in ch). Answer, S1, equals 1.1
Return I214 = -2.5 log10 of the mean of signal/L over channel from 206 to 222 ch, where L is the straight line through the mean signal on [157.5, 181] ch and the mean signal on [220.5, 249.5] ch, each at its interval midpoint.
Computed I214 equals 0.07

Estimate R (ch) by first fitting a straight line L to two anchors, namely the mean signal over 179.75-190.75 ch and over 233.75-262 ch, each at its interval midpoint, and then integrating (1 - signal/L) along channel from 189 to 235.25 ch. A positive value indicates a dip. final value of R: 1.42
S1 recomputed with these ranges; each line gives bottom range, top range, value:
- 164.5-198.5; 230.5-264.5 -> 1.11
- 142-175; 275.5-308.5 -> 1.14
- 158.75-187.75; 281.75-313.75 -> 1.25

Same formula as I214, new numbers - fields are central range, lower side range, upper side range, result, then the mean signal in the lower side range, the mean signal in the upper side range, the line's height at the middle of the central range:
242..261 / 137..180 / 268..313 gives 0.08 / 8.66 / 10.1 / 9.66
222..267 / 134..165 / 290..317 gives 0.14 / 9.15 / 10.7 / 10.1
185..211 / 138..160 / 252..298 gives 0.17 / 9.12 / 9.48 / 9.26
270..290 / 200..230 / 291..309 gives 0.01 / 8.2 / 10.3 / 9.79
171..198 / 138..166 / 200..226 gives 0.07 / 9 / 8.1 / 8.52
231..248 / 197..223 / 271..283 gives 0.01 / 7.98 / 9.95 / 8.85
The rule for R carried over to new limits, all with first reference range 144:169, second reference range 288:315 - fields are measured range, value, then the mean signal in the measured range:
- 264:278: 0.2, 10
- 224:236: 1.1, 8.78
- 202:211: 1.4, 7.93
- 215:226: 1.3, 8.41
